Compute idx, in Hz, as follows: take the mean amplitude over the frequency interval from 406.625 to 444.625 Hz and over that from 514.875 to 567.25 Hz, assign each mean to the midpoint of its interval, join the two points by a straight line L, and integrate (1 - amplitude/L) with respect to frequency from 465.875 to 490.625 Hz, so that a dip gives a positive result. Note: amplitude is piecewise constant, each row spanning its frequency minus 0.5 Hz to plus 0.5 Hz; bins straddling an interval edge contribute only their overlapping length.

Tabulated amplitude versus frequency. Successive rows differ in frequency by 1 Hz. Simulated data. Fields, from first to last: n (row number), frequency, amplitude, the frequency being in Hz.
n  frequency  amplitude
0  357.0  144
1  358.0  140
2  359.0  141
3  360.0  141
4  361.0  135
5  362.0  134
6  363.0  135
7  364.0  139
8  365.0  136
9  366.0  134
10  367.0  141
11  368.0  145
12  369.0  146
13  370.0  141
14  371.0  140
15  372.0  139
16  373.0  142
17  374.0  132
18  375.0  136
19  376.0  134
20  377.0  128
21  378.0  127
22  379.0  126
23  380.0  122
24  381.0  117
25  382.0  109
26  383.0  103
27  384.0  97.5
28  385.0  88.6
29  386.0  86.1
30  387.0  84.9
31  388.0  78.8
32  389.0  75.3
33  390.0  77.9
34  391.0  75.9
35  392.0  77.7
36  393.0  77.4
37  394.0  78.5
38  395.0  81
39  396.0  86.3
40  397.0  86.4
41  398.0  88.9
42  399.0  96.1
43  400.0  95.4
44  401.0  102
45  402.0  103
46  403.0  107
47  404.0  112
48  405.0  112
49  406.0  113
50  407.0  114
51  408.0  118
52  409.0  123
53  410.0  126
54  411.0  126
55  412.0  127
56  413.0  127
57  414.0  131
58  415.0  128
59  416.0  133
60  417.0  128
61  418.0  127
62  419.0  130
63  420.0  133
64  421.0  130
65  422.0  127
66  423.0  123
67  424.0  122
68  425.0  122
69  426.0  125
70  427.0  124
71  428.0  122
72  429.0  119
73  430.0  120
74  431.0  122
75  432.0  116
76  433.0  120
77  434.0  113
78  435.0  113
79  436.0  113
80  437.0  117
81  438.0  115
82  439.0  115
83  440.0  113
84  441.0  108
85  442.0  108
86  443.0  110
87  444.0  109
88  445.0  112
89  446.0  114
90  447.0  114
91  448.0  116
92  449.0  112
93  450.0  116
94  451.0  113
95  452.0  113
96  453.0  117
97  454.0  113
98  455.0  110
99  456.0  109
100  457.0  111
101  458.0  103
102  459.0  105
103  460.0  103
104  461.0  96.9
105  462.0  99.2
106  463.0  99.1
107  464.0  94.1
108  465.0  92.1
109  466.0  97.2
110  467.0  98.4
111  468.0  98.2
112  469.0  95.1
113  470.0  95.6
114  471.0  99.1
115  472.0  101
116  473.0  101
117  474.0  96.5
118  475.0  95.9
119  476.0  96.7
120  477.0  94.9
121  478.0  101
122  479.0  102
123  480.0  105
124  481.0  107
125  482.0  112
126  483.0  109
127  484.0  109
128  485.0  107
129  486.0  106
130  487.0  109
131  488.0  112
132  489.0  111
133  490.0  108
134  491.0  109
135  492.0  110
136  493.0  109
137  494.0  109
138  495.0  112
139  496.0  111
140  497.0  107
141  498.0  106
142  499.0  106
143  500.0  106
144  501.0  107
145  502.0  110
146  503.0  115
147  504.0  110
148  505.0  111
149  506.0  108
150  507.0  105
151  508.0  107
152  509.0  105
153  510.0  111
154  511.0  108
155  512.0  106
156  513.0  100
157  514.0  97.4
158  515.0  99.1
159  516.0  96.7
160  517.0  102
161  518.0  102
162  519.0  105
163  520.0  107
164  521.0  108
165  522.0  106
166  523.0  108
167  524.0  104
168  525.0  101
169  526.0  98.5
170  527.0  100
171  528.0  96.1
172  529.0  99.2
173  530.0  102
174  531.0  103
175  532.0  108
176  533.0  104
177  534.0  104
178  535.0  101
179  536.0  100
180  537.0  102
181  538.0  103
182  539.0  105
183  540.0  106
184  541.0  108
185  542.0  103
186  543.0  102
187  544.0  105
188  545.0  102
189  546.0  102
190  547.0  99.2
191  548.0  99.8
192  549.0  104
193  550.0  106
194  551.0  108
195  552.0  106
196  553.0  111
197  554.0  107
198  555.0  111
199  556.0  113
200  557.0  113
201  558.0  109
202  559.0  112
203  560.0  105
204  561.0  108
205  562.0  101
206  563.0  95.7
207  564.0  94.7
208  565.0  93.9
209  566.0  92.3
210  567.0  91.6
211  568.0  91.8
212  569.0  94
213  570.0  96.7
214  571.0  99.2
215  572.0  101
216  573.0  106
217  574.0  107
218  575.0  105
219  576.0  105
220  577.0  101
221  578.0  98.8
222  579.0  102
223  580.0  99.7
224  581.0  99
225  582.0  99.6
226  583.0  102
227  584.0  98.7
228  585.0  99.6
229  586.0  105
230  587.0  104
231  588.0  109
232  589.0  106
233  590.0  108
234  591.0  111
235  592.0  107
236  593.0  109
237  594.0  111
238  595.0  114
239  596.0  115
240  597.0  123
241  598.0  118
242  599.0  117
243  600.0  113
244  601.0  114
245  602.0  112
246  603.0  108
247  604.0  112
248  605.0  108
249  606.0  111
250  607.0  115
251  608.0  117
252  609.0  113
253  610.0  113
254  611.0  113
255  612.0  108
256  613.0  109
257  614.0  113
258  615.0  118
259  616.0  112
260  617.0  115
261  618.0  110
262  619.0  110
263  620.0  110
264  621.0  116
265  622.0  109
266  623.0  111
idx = 2.2 Hz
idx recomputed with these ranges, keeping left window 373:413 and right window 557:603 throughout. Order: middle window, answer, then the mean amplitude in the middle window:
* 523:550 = 0.5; 103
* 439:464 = -1.1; 109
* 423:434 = -1.7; 121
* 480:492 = -0.5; 109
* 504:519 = 0.0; 104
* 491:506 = -0.6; 109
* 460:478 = 1.2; 97.4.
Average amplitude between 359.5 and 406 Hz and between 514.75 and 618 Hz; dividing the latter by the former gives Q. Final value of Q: 0.94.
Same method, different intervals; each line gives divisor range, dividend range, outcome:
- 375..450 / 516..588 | 0.92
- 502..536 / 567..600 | 1.01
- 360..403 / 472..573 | 0.93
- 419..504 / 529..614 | 0.96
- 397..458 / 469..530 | 0.90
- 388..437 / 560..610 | 0.95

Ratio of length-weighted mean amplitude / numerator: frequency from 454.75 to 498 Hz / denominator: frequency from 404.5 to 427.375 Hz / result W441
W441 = 0.83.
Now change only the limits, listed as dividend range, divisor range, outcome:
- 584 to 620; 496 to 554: 1.06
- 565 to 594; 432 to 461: 0.91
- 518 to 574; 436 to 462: 0.93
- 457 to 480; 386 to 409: 1.06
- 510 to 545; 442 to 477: 0.99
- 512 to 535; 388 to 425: 0.94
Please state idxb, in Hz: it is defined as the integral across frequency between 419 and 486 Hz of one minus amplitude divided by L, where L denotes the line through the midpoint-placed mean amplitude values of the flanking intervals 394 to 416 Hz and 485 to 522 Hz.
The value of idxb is -1.0 Hz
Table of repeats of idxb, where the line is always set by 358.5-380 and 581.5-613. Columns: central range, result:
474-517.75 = 5.6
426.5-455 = 3.0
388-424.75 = 6.5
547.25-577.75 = 3.0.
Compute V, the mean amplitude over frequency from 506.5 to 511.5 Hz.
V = 107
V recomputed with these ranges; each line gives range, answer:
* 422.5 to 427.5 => 123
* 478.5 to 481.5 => 105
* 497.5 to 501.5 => 106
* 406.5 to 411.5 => 121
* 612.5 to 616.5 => 113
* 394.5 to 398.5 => 85.7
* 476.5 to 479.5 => 99.3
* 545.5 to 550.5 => 102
